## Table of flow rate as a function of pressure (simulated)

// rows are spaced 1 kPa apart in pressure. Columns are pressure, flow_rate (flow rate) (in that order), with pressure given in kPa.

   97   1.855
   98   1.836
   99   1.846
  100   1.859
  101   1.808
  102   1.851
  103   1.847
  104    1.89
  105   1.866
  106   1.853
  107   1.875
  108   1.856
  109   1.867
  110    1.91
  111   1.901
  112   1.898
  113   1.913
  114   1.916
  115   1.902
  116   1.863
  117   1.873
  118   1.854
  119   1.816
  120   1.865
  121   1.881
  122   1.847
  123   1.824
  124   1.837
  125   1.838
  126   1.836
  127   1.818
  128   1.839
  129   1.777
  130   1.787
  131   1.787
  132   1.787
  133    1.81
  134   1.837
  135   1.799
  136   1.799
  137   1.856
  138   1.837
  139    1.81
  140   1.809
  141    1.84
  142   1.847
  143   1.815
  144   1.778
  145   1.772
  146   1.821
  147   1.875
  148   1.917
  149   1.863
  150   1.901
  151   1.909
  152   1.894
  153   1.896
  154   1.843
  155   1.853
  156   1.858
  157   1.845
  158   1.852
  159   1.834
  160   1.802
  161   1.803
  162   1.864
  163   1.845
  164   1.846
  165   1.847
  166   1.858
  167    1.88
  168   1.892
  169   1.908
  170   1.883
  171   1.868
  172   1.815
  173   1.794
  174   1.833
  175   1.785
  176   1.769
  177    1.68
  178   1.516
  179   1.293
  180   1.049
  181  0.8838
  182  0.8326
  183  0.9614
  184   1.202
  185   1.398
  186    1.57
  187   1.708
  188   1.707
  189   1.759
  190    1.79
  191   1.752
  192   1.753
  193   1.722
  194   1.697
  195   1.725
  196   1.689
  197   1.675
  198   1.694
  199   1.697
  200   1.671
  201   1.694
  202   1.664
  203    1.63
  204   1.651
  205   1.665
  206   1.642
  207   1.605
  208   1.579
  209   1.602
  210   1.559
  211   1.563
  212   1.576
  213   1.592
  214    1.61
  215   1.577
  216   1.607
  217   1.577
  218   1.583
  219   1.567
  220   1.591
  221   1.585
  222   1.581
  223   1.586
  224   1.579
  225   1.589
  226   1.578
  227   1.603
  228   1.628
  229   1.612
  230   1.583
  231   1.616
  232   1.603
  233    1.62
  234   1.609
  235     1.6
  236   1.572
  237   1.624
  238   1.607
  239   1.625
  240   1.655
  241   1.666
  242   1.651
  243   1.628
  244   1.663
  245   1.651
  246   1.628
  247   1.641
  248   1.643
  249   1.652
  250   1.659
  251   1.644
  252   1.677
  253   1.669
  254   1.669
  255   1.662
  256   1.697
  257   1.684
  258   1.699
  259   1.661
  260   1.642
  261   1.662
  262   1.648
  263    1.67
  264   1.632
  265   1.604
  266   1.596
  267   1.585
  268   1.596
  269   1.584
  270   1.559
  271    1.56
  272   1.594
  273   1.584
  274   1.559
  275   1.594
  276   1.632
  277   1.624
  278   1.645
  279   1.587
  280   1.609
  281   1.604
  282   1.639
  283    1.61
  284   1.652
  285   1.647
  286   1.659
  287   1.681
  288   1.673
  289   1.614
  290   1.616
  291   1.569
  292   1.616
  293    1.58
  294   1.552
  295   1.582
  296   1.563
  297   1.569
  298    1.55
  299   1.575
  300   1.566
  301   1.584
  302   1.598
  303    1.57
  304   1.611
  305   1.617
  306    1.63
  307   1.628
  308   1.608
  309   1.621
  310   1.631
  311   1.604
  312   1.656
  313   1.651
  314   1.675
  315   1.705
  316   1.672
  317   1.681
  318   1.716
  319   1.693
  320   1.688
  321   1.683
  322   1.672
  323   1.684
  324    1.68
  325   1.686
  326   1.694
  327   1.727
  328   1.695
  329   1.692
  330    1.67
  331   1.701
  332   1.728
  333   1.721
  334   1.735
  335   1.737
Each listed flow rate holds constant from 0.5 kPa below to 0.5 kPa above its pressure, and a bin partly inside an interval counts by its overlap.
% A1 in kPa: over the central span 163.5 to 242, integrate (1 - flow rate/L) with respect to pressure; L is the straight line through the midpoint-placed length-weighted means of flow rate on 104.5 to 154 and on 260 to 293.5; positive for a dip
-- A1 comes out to 5.1 kPa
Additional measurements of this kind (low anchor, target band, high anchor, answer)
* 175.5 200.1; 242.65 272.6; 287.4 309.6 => -1.3 kPa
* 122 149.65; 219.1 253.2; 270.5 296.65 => 1.2 kPa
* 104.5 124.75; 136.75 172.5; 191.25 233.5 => -1.6 kPa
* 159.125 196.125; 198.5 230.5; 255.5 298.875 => 0.6 kPa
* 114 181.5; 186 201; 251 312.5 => 0.2 kPa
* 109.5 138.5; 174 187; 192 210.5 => 2.7 kPa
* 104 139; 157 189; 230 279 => 2.2 kPa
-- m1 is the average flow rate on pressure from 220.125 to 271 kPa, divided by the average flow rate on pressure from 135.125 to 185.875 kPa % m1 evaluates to 0.9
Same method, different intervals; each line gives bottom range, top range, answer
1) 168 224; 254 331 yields 1.02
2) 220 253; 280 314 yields 0.99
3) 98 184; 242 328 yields 0.91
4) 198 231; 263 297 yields 1.00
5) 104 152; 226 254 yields 0.88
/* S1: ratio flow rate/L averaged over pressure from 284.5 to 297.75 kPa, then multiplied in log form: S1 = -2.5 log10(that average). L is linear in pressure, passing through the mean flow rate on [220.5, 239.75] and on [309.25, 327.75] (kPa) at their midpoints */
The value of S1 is 0.03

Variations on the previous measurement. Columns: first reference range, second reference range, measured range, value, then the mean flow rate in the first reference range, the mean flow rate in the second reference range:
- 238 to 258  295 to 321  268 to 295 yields 0.02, 1.66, 1.63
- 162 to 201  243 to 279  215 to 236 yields 0.03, 1.64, 1.63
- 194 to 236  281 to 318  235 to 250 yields -0.01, 1.62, 1.62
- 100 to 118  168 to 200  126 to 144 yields -0.02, 1.87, 1.6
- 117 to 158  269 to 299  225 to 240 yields 0.05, 1.84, 1.6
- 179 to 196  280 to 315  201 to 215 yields -0.08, 1.47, 1.61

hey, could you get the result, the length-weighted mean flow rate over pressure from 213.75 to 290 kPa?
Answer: 1.62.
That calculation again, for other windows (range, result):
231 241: 1.62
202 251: 1.61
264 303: 1.6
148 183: 1.73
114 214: 1.73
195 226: 1.62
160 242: 1.63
